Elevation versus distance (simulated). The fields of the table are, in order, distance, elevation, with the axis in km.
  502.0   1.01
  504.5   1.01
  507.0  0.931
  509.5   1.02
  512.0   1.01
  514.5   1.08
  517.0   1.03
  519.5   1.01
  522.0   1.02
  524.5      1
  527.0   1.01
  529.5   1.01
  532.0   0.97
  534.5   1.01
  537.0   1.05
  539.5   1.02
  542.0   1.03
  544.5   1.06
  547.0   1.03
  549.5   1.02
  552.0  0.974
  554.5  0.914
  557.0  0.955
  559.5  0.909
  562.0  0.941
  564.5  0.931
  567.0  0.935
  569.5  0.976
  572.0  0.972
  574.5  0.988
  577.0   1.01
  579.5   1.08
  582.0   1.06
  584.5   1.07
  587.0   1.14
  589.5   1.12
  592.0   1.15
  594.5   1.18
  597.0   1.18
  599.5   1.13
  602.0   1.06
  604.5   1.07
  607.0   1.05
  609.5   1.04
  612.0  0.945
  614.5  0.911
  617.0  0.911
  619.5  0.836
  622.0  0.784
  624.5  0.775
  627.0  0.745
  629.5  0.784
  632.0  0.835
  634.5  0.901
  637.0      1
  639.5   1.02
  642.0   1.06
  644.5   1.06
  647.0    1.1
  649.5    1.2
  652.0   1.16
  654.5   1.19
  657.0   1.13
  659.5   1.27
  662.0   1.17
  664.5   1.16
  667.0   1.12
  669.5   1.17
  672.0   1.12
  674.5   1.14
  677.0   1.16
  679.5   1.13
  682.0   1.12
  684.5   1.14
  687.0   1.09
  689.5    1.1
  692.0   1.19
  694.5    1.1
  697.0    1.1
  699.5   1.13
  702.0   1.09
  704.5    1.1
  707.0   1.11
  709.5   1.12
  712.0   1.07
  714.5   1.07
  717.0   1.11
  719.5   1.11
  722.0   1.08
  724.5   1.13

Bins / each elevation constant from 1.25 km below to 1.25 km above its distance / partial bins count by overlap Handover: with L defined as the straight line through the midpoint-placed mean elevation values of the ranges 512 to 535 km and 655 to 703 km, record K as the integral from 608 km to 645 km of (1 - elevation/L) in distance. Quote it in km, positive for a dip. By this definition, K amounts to 6.5 km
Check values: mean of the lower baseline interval 1.02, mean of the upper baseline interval 1.14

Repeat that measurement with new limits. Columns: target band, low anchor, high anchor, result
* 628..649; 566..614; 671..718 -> 2.13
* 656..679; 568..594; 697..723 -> -1.55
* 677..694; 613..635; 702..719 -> -1.83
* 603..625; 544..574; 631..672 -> 2.38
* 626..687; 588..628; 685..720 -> -1.51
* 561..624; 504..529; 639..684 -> 3.64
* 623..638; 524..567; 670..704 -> 3.28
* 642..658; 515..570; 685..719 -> -0.96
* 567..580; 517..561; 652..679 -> 0.63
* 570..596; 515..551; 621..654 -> -2.17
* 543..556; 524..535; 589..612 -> 0.35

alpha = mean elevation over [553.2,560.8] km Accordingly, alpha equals 0.926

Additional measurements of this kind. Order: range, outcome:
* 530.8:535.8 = 0.991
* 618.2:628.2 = 0.786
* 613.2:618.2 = 0.911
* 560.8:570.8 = 0.946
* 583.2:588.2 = 1.1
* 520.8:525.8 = 1.01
